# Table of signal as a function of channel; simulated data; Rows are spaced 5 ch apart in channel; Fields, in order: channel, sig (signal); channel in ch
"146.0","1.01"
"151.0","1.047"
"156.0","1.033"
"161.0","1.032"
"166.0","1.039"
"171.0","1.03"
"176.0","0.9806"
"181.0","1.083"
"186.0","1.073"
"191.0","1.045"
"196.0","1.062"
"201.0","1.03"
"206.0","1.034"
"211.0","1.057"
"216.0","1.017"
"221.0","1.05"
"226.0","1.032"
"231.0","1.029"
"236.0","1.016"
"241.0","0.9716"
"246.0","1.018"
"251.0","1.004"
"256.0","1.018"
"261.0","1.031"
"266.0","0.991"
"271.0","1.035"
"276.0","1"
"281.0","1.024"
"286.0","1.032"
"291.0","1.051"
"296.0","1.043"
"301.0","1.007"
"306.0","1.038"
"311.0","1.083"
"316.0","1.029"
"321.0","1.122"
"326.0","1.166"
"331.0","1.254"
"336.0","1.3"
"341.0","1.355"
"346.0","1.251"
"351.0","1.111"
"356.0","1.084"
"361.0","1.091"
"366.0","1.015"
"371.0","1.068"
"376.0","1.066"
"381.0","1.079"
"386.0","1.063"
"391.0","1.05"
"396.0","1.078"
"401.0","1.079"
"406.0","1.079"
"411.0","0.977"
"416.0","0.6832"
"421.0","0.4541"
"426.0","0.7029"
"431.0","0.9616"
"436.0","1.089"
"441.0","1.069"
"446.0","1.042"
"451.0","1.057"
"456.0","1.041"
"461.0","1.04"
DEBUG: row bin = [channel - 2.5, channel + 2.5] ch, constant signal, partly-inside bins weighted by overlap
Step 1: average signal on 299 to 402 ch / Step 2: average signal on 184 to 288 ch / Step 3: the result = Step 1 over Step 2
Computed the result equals 1.09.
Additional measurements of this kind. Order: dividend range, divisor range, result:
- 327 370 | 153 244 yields 1.14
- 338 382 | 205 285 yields 1.11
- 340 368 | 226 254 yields 1.13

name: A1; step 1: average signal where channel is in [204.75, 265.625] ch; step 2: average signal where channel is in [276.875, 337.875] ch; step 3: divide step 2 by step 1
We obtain 1.07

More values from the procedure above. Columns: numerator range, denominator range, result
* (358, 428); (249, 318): 0.94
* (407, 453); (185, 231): 0.86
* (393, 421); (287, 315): 0.90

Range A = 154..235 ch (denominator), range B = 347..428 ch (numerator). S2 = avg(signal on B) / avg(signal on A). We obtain 0.9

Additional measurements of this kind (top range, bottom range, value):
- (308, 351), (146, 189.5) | 1.14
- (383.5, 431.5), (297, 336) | 0.82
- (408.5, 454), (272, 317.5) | 0.86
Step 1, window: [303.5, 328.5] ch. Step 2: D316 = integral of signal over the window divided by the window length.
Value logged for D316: 1.09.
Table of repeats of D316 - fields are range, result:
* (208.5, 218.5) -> 1.04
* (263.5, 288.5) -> 1.02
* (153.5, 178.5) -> 1.02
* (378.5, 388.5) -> 1.07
